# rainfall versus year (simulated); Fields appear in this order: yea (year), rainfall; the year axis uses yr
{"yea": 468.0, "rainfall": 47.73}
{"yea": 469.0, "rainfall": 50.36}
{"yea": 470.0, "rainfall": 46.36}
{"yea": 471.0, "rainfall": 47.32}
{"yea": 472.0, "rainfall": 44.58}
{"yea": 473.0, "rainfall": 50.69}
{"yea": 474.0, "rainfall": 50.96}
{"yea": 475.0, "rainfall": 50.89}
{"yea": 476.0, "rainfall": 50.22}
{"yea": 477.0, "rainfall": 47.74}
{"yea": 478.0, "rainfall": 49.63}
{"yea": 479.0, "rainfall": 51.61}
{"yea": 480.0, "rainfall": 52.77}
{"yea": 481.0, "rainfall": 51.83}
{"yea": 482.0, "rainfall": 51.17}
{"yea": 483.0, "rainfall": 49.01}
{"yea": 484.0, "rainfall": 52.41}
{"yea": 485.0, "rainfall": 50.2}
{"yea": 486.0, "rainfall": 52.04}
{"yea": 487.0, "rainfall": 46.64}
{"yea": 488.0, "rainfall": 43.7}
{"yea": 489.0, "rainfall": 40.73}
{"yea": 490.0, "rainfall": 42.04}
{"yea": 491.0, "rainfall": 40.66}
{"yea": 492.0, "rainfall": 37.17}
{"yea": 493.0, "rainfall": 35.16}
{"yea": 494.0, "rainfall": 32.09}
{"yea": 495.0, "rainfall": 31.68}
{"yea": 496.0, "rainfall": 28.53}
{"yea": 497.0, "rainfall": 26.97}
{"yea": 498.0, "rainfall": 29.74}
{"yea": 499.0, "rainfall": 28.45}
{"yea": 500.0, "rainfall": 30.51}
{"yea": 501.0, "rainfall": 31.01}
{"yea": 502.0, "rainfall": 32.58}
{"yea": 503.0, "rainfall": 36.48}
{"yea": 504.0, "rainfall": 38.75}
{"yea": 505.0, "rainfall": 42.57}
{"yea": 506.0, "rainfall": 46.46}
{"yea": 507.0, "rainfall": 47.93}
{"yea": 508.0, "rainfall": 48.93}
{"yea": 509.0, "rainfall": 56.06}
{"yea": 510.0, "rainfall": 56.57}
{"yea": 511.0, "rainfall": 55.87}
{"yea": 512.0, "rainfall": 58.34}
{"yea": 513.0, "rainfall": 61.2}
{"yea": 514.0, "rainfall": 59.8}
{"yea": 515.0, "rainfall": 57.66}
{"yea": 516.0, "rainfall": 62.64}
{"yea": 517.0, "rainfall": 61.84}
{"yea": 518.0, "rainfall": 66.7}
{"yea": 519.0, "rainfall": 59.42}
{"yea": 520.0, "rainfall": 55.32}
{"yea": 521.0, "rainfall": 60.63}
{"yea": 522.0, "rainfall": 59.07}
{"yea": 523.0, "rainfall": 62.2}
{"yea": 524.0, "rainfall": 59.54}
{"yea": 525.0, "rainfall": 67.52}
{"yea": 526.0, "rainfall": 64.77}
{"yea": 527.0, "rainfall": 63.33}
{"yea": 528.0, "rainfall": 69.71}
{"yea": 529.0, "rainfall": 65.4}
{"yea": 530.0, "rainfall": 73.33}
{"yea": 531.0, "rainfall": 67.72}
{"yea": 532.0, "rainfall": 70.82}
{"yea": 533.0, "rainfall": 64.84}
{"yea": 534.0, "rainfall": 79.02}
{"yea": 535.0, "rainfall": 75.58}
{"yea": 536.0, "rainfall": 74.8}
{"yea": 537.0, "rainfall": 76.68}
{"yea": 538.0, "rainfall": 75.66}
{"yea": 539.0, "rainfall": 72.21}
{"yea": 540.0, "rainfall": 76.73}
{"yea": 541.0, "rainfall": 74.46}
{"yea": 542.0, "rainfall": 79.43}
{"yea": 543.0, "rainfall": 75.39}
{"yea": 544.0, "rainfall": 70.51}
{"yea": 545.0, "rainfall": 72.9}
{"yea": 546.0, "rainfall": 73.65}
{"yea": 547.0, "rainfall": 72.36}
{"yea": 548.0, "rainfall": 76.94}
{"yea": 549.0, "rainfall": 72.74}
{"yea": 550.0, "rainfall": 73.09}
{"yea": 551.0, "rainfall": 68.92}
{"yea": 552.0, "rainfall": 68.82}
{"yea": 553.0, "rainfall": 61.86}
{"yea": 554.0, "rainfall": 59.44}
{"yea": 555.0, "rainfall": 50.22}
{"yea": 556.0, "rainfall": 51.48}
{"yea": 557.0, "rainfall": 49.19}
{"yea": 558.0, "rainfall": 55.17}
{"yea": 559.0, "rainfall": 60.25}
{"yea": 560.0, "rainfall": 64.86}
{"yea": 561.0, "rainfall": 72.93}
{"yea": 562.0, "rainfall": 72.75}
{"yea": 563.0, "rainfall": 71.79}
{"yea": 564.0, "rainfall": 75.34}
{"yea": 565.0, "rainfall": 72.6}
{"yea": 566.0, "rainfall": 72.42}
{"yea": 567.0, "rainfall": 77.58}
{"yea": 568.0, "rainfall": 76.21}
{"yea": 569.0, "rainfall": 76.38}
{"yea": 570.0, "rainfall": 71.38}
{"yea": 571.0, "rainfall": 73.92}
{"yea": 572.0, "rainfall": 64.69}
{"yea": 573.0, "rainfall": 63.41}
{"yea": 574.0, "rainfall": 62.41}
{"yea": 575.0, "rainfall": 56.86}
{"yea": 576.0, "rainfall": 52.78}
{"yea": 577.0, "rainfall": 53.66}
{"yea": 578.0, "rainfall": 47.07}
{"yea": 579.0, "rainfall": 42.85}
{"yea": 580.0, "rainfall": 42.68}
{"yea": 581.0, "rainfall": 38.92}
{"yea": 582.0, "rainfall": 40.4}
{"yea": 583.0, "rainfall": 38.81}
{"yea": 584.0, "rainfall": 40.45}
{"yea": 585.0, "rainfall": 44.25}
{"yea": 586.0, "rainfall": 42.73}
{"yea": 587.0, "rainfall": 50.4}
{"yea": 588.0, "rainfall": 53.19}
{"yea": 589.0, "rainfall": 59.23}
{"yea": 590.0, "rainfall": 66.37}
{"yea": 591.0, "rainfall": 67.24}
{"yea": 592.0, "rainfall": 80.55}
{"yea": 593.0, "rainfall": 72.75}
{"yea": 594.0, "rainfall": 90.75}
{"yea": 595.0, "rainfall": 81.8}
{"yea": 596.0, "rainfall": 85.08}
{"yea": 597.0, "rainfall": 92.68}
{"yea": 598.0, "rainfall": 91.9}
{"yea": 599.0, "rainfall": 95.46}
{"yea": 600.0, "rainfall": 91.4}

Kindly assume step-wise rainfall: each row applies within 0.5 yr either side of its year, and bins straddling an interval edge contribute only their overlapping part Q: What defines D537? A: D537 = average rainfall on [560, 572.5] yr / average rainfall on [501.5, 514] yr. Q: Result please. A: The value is 1.49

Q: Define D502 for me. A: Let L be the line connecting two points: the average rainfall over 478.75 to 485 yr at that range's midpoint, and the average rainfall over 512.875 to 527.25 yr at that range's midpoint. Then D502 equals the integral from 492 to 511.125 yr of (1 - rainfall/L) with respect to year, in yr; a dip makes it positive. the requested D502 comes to 6.2 yr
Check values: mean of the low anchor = 51.4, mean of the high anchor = 61.4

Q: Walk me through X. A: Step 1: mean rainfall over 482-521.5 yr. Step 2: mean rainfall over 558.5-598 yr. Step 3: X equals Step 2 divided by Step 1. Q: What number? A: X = 1.38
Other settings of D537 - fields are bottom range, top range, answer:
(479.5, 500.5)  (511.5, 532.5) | 1.55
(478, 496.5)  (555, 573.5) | 1.53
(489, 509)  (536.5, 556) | 1.92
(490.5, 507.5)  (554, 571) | 1.91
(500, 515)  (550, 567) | 1.36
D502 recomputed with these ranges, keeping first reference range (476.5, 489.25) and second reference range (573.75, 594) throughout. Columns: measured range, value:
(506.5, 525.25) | -2.94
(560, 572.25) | -4.70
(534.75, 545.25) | -4.73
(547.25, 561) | -2.85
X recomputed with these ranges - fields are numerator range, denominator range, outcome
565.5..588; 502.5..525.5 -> 1.00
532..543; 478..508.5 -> 1.82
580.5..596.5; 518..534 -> 0.92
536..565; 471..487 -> 1.37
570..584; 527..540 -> 0.73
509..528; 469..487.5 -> 1.22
